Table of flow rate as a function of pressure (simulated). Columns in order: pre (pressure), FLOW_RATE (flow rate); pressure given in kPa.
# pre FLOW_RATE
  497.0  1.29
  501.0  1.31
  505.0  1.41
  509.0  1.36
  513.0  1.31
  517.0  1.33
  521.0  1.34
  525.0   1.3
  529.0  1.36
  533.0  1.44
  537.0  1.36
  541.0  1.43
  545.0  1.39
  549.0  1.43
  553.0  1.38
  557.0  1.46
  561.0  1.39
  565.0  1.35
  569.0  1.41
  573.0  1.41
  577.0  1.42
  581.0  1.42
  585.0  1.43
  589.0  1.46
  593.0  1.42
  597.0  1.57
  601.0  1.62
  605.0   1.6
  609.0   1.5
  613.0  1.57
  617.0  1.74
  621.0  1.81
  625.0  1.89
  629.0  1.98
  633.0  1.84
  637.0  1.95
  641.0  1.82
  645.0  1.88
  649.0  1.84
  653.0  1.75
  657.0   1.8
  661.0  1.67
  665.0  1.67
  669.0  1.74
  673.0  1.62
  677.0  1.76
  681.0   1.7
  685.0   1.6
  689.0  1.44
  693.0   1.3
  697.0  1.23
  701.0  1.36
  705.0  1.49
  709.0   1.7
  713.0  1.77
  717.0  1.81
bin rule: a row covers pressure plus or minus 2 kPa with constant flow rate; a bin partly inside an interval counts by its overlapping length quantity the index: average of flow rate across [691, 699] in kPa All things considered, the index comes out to 1.27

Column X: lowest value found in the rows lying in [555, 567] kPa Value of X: 1.35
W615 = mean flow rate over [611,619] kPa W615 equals 1.66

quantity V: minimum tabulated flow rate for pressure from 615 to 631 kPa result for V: 1.74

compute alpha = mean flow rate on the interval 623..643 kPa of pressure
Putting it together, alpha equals 1.9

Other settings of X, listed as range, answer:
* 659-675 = 1.62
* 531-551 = 1.36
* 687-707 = 1.23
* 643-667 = 1.67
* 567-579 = 1.41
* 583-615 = 1.42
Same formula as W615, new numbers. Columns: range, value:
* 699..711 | 1.52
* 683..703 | 1.39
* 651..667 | 1.72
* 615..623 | 1.77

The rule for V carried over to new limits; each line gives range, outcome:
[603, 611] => 1.5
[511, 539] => 1.3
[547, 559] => 1.38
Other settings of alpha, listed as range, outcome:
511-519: 1.32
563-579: 1.4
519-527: 1.32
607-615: 1.54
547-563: 1.41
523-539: 1.36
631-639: 1.9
